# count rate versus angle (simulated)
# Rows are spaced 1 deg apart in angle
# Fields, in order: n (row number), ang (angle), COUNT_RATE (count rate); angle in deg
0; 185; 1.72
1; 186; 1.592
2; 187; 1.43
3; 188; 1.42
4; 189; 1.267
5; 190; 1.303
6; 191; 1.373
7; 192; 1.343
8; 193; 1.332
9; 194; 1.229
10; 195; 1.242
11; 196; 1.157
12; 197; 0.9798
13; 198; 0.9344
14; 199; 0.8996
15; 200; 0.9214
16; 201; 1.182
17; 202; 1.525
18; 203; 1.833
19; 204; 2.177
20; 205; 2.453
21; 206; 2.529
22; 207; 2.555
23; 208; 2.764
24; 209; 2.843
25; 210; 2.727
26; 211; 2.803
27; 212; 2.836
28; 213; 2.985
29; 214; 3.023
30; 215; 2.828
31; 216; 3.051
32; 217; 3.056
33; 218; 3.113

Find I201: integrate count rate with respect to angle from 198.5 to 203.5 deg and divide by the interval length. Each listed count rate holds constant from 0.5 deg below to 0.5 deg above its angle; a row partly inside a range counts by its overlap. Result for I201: 1.27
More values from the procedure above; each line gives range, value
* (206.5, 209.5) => 2.72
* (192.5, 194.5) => 1.28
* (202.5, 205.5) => 2.15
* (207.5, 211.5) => 2.78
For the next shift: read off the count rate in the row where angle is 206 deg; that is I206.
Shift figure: 2.529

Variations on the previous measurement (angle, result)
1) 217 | 3.056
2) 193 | 1.332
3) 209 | 2.843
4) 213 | 2.985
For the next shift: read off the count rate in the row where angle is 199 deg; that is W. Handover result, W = 0.8996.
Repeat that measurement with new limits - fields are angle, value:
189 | 1.267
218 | 3.113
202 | 1.525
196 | 1.157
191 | 1.373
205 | 2.453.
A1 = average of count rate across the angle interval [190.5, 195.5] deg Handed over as 1.3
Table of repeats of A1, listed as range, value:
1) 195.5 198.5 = 1.02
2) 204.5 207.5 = 2.51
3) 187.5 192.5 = 1.34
